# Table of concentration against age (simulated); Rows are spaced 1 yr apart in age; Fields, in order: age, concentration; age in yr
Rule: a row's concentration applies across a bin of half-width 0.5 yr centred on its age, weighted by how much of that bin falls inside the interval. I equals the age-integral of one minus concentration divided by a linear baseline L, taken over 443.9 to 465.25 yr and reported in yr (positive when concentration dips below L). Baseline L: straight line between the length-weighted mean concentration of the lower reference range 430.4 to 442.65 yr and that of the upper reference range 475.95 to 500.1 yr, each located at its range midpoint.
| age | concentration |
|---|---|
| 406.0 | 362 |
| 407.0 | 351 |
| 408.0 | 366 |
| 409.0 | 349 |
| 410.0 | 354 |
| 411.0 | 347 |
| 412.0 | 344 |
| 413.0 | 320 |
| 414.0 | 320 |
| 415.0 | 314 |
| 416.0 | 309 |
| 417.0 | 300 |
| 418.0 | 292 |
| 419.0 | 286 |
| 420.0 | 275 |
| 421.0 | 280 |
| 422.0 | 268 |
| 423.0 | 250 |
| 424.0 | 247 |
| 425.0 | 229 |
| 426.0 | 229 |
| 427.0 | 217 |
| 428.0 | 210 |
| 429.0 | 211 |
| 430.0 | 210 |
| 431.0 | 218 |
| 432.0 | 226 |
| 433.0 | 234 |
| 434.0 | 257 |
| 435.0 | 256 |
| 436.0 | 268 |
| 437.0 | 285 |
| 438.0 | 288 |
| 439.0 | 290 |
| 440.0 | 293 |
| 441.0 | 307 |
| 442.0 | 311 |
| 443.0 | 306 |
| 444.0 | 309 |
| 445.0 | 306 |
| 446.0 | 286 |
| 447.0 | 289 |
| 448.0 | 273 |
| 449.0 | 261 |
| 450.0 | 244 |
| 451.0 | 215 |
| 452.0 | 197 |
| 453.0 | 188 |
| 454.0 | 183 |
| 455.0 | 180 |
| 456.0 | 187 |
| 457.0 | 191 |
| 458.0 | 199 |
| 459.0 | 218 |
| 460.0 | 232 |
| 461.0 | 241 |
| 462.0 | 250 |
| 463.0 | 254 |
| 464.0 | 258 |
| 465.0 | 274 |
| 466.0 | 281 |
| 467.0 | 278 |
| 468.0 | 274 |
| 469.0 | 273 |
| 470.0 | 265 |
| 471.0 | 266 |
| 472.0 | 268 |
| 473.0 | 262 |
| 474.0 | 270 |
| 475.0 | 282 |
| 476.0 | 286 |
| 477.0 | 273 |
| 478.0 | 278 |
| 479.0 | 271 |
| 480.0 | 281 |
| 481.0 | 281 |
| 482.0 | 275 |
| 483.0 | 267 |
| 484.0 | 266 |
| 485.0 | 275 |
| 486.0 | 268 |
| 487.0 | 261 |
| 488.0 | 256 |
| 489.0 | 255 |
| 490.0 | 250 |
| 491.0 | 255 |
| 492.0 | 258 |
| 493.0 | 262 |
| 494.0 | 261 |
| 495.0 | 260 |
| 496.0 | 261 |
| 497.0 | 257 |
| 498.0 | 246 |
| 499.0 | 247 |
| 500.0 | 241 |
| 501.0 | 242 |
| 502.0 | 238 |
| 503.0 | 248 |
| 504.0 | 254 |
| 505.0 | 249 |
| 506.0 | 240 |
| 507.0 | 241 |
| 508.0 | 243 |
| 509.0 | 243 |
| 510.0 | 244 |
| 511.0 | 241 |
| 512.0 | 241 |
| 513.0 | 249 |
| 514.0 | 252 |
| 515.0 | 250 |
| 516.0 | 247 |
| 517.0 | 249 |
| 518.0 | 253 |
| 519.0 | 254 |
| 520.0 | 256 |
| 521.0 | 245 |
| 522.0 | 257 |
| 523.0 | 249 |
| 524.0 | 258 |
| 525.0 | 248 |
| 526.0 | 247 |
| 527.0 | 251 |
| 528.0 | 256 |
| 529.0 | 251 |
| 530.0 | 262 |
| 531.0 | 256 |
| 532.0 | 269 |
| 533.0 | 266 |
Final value 2.5 yr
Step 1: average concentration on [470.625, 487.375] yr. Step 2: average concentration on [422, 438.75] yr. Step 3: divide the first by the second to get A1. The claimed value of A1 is 1.1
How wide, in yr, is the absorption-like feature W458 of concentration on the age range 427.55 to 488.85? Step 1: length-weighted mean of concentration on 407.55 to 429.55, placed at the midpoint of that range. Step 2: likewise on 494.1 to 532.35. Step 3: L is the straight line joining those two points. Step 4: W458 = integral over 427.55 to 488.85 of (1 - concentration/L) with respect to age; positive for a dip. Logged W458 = 3.2 yr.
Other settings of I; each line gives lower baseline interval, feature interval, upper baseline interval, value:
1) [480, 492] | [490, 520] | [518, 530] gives 1.1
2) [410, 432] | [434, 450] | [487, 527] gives -1.2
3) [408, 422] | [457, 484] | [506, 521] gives 1.3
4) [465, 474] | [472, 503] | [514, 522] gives 0.1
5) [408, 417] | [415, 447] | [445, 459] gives 1.3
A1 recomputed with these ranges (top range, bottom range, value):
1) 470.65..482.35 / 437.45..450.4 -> 0.95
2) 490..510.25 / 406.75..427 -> 0.84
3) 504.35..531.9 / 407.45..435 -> 0.90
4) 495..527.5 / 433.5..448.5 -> 0.86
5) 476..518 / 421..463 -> 1.04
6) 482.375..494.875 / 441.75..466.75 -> 1.07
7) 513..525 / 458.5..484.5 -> 0.94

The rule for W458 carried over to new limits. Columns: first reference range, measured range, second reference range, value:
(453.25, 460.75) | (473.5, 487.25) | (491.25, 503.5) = -2.7 yr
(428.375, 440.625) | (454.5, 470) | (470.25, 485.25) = 1.5 yr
